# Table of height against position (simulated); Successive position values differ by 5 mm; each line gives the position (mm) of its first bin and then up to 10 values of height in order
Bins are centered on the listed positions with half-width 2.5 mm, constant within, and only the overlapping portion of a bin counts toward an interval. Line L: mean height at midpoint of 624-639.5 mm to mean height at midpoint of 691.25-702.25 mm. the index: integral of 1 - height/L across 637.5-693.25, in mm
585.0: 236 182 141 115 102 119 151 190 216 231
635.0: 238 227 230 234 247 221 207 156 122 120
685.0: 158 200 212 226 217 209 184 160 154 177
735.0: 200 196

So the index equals 7.5 mm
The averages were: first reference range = 229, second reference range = 217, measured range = 193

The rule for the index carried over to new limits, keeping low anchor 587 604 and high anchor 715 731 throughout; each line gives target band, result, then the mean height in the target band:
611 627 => -3.2 mm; 178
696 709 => -4.5 mm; 219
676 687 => 1.6 mm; 136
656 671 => -4.6 mm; 204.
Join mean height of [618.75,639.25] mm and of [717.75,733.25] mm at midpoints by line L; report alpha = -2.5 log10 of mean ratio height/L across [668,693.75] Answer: 0.231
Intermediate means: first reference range 221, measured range 154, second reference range 165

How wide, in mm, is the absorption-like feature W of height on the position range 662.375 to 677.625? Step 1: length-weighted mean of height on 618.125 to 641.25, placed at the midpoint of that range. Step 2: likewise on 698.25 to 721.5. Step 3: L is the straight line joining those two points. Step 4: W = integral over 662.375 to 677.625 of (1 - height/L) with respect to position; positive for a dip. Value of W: 3.5 mm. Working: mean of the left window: 221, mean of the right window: 200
